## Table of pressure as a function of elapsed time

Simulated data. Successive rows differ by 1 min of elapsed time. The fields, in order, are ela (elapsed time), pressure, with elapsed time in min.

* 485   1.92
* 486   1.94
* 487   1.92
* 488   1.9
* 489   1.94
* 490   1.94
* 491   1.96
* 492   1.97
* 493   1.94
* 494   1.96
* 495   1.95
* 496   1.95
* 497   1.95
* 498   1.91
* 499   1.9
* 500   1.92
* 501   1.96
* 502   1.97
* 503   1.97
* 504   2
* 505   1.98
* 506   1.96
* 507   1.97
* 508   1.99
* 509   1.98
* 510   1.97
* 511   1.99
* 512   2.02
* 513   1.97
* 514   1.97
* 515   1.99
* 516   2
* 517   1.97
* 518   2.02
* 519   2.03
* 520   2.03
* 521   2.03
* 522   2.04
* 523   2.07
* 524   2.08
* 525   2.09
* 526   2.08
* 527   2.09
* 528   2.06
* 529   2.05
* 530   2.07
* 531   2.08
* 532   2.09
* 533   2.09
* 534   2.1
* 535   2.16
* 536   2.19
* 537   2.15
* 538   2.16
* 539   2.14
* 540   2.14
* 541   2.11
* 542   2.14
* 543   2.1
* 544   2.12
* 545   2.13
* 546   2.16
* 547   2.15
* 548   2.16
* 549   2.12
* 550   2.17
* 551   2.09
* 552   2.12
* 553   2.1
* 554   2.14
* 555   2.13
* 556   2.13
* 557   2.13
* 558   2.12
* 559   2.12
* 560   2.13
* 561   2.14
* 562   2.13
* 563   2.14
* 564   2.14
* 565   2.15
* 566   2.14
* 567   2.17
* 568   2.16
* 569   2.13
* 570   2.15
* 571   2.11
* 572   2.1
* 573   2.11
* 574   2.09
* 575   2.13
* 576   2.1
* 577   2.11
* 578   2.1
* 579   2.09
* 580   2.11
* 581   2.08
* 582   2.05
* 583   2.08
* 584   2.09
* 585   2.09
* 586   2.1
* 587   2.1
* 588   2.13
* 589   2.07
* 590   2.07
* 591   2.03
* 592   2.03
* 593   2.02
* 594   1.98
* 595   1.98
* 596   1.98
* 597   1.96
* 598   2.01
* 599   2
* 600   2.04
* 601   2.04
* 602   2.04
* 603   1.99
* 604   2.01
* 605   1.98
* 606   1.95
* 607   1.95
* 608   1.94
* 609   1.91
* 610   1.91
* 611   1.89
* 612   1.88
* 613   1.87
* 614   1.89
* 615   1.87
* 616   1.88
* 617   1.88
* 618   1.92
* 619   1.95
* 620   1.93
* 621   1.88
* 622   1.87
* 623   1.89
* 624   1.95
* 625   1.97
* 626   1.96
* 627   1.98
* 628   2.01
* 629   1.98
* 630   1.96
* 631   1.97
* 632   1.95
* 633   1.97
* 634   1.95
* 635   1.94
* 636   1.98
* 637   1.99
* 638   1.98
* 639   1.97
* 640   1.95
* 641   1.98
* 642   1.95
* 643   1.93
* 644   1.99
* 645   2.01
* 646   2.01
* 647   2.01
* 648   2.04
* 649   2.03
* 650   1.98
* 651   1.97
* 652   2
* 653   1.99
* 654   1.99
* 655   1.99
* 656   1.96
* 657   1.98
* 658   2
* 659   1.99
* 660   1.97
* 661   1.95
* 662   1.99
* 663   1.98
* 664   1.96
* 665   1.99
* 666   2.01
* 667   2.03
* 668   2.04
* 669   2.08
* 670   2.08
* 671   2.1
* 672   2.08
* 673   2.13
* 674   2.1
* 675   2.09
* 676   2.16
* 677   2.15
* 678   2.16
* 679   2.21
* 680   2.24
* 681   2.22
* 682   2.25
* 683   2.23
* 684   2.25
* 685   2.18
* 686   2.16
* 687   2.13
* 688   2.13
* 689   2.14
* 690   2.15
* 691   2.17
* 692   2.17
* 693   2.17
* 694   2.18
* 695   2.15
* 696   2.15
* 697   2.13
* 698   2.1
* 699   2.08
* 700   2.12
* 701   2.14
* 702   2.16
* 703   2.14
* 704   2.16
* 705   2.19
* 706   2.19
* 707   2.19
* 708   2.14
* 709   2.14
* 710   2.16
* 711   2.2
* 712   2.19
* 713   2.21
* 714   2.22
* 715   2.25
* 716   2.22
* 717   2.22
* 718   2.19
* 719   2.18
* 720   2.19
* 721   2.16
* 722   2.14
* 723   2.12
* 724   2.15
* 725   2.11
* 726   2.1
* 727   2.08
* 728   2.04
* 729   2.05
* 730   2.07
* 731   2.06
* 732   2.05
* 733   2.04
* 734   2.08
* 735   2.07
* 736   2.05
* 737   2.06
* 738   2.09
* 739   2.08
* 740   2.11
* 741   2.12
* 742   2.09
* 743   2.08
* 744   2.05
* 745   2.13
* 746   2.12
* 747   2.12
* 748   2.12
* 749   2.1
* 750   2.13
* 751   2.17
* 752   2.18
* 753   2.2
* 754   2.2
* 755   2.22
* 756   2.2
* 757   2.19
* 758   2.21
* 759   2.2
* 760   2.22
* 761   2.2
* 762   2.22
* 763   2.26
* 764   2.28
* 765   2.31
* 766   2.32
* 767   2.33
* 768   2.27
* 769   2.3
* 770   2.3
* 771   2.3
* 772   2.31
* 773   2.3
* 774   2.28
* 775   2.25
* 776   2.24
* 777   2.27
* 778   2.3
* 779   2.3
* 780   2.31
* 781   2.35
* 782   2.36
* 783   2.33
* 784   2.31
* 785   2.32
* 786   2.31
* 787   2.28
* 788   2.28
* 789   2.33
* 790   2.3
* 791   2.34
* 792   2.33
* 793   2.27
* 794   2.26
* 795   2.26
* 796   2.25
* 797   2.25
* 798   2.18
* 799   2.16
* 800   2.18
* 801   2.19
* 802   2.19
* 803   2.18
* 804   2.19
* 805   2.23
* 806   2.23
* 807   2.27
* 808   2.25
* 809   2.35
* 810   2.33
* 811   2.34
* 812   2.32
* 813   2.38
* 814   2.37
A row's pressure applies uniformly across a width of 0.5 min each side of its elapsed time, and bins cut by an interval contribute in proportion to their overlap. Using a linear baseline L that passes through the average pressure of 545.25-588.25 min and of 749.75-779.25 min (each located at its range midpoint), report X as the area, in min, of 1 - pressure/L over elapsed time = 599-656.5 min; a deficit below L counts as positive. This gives 5.4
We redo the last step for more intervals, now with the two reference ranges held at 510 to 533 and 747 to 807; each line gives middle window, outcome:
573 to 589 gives -0.1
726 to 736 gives 0.7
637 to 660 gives 1.7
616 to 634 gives 1.5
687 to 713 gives 0.4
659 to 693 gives 0.9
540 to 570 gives -1.0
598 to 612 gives 0.9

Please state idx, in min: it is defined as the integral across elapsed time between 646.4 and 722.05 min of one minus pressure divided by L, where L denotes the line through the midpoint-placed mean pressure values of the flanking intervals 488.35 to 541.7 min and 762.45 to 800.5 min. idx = 2.63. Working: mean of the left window 2.02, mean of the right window 2.29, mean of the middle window 2.11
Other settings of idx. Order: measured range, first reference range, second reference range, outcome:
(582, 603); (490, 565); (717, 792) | 0.6 min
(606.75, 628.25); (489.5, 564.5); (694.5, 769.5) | 1.9 min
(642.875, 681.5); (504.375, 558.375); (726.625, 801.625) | 1.9 min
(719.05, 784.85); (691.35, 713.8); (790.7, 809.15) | 0.4 min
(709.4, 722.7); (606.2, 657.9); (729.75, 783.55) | -0.5 min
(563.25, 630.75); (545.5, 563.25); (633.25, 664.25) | 1.6 min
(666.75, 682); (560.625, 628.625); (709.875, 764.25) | -0.3 min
